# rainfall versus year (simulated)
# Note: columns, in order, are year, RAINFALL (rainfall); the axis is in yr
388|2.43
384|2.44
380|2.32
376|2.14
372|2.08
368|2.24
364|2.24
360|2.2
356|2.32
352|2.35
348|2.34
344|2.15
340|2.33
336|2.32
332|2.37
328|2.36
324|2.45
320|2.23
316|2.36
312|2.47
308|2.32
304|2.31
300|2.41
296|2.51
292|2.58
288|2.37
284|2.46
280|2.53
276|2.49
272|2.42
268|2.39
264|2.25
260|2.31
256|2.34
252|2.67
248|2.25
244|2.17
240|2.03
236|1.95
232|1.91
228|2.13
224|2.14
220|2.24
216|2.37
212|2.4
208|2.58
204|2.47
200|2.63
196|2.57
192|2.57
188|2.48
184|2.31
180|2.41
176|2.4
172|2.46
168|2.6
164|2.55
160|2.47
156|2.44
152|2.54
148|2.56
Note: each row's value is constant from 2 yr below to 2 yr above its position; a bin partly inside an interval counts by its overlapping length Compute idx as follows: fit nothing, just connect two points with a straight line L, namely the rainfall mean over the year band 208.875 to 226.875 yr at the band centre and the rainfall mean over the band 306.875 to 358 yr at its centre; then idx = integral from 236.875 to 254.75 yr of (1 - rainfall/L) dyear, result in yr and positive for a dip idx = 0.4 yr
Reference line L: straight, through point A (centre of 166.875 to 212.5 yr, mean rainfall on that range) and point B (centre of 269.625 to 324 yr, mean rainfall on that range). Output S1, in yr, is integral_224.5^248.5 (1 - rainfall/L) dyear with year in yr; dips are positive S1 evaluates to 3.84 yr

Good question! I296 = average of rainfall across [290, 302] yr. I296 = 2.5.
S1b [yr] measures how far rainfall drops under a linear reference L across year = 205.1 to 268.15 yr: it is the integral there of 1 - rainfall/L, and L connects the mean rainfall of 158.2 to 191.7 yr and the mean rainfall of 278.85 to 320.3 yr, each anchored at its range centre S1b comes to 4.8 yr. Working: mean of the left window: 2.47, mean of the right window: 2.42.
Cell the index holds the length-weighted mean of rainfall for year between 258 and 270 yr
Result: 2.32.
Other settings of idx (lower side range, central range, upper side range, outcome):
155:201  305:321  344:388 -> -0.13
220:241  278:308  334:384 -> -4.06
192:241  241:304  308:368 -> -2.49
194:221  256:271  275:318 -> 0.76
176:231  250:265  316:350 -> -0.23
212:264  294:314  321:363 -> -1.09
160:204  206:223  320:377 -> 0.49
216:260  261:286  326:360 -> -2.05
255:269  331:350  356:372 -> -0.48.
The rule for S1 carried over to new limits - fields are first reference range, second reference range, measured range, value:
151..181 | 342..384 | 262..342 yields -2.6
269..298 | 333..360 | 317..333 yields 0.0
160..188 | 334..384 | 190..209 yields -1.0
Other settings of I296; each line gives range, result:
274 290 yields 2.46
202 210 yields 2.53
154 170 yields 2.52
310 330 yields 2.37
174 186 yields 2.37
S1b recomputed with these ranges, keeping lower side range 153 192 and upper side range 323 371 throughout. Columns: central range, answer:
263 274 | 0.05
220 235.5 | 2.19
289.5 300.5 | -0.74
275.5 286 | -0.59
